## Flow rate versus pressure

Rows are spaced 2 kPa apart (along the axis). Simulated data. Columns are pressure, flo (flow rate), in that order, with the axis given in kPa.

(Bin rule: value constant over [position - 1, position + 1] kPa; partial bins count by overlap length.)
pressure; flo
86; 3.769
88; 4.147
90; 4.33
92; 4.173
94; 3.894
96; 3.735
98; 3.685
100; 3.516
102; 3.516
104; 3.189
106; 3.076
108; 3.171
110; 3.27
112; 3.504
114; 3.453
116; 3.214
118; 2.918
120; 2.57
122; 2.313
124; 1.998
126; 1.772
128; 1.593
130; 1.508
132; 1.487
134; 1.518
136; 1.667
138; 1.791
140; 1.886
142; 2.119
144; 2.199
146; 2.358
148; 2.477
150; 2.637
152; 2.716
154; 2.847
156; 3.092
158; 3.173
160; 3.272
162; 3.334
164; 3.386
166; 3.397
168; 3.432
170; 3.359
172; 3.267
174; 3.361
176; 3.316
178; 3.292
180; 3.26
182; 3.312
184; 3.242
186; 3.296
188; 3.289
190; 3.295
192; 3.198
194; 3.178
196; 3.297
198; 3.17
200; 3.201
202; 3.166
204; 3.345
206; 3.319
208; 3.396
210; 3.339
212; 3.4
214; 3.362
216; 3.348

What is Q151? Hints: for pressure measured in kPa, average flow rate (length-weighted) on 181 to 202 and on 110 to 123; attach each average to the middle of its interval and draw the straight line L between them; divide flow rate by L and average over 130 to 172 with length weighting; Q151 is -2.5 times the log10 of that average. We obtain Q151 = 0.20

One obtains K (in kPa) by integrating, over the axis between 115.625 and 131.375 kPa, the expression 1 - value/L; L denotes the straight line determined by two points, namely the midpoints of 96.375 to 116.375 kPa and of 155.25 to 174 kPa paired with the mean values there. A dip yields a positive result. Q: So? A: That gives 5.5 kPa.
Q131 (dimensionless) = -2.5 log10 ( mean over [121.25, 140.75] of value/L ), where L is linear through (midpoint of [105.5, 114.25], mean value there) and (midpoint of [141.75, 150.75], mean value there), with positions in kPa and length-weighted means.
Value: 0.50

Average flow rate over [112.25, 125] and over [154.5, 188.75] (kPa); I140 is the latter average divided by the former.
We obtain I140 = 1.18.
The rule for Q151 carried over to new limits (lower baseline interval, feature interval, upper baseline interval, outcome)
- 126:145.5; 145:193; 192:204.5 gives -0.24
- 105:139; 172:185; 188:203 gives -0.09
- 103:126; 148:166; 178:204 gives 0.02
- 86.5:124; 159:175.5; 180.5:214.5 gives -0.01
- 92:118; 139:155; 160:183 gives 0.37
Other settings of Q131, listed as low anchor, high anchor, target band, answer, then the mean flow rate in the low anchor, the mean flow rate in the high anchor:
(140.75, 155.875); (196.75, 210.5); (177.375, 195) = -0.08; 2.5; 3.27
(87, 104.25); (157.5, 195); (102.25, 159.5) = 0.39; 3.82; 3.3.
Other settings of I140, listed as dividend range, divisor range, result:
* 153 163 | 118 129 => 1.48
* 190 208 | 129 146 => 1.80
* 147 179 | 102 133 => 1.20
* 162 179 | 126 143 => 1.97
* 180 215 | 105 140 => 1.38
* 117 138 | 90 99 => 0.49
